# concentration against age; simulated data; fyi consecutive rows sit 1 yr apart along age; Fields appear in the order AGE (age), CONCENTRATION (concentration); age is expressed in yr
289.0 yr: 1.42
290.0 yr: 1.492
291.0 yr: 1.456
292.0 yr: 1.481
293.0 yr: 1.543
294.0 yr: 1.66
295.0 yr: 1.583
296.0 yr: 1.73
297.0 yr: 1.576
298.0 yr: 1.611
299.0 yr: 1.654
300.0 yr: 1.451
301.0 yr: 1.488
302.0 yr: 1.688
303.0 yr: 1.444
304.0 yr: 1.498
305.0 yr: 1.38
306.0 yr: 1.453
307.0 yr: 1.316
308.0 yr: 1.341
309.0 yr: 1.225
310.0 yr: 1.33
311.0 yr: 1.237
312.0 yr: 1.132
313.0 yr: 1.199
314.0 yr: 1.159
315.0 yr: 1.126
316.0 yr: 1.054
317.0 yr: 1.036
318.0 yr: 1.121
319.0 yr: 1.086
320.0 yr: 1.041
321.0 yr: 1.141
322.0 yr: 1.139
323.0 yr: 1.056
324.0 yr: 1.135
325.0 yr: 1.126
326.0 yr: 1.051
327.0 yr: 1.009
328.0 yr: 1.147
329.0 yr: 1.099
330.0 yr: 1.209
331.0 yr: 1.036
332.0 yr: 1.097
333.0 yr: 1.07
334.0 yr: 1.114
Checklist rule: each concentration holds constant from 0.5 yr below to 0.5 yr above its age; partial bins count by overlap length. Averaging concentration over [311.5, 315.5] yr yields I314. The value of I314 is 1.15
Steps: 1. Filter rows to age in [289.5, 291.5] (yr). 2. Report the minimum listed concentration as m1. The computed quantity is 1.456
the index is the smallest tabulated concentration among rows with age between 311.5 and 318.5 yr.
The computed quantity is 1.036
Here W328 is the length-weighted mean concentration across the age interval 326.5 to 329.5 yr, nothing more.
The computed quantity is 1.08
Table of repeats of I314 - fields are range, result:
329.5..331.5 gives 1.12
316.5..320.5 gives 1.07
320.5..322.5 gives 1.14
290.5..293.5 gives 1.49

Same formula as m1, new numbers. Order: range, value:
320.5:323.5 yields 1.056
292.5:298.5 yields 1.543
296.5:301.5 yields 1.451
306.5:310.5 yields 1.225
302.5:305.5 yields 1.38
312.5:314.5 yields 1.159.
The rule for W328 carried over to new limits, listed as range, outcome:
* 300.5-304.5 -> 1.53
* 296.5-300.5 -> 1.57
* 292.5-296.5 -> 1.63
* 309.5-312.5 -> 1.23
